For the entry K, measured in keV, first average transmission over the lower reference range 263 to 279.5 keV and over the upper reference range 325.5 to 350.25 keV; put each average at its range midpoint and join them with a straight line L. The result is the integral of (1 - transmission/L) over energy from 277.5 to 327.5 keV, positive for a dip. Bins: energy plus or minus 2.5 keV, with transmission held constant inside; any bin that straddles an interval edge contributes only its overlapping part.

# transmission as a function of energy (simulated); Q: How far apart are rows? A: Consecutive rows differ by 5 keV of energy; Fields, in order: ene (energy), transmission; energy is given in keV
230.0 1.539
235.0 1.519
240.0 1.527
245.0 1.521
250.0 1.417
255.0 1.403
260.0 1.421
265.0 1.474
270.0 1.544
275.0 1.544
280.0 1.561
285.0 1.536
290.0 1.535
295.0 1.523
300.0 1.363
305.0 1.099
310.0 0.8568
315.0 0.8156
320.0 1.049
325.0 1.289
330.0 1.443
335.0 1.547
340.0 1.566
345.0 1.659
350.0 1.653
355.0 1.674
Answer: 8.8 keV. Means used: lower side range 1.53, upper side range 1.54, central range 1.26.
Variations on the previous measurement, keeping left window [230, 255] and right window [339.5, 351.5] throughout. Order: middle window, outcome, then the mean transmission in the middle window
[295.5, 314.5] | 5.50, 1.12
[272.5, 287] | -0.04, 1.55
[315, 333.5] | 4.49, 1.22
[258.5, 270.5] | 0.38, 1.47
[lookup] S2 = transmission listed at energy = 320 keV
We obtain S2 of 1.049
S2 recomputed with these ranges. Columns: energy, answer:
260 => 1.421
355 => 1.674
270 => 1.544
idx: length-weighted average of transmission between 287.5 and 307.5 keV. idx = 1.38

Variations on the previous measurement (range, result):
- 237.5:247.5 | 1.52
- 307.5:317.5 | 0.836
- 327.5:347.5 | 1.55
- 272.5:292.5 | 1.54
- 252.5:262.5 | 1.41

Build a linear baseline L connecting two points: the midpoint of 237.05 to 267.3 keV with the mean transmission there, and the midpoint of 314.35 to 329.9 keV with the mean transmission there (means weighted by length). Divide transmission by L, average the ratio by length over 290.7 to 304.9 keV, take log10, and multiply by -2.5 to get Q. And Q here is -0.12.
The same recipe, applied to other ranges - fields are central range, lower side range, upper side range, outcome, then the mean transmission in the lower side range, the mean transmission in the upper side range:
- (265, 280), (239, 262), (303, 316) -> -0.22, 1.45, 0.93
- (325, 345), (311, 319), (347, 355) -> -0.16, 0.867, 1.66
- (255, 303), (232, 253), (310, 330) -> -0.15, 1.49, 1.08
